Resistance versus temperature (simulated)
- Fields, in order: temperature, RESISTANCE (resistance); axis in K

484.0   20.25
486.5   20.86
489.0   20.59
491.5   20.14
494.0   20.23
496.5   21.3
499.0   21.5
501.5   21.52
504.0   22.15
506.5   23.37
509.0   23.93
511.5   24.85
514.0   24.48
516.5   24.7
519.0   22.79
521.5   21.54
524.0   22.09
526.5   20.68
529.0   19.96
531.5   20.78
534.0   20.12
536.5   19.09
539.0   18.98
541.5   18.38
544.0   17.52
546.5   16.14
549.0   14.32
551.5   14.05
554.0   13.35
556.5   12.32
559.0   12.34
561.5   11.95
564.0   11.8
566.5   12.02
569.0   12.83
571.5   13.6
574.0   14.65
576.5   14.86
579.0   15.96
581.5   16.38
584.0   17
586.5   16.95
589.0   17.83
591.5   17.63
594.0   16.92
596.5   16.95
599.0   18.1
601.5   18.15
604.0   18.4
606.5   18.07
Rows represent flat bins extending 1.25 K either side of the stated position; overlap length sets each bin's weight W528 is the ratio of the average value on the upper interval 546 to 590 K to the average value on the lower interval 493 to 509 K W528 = 0.65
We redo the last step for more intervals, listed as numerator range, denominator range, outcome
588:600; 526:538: 0.87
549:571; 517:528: 0.58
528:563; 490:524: 0.73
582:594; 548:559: 1.29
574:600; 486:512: 0.77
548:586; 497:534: 0.62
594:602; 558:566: 1.46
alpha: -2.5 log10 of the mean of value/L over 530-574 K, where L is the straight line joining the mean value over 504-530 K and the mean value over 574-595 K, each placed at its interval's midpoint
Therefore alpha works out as 0.28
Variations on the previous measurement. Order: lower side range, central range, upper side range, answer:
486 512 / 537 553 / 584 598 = 0.175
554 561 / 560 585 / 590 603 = 0.033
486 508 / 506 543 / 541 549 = -0.155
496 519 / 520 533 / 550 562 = -0.104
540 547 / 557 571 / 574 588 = 0.338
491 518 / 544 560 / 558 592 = 0.224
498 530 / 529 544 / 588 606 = 0.104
